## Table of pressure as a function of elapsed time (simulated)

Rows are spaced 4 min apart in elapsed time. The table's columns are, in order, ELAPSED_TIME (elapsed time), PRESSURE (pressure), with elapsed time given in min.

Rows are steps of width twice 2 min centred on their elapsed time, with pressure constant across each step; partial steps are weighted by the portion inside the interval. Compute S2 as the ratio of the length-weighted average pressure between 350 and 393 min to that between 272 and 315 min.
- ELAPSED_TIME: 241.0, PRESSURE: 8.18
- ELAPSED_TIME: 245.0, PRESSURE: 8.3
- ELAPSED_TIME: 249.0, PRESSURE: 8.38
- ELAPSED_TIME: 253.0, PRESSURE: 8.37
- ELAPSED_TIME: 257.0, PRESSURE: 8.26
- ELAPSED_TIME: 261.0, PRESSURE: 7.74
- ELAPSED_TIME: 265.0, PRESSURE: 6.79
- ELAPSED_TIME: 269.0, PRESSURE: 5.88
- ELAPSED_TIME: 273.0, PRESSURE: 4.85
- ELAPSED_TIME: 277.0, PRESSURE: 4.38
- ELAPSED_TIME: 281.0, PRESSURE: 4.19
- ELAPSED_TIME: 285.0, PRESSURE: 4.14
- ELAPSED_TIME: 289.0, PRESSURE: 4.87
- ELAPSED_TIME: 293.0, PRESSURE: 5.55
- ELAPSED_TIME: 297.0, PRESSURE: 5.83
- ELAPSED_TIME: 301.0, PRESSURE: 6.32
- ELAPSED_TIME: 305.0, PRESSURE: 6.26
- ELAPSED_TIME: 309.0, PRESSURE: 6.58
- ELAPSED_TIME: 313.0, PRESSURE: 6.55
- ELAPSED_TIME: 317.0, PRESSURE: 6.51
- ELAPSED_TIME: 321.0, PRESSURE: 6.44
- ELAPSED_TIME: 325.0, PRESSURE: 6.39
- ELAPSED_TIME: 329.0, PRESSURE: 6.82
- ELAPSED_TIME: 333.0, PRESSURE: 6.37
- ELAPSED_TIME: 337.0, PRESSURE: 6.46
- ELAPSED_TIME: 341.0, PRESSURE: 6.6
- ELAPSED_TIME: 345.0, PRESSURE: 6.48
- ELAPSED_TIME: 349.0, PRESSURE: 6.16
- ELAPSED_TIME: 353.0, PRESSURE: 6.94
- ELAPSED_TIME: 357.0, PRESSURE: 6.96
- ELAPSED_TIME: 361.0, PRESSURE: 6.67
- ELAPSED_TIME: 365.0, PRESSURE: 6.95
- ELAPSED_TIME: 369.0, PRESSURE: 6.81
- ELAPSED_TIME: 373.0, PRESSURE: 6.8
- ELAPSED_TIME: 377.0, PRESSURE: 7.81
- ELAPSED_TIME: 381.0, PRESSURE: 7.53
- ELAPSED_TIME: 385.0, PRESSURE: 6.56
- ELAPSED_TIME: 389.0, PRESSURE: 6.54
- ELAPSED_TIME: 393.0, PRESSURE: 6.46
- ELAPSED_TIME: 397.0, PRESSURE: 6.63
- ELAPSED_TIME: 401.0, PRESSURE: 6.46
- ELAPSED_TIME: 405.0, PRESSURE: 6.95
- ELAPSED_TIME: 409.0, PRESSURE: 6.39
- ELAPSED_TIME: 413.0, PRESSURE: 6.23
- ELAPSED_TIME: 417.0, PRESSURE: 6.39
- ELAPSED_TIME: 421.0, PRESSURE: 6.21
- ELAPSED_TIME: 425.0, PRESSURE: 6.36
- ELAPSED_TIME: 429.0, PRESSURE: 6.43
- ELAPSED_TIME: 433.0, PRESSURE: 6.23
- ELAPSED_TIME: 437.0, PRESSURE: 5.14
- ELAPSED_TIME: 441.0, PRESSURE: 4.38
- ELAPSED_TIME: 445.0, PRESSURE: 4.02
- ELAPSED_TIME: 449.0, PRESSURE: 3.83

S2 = 1.3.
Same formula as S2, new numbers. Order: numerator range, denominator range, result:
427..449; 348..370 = 0.75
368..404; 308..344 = 1.05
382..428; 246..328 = 1.04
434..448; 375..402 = 0.67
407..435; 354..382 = 0.90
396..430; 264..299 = 1.26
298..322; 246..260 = 0.77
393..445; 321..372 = 0.92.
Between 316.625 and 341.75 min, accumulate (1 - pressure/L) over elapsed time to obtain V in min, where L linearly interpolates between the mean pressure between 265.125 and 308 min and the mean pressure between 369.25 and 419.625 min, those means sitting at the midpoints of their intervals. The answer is -2.7 min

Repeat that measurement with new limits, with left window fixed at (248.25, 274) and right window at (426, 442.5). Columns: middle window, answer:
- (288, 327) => 3.6 min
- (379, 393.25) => -1.7 min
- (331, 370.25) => -1.5 min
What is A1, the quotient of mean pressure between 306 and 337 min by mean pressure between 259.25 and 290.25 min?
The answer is 1.2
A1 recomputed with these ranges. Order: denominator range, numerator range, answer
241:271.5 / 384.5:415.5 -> 0.85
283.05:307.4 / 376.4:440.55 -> 1.17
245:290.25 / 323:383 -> 1.08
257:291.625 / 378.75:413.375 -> 1.21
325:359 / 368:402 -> 1.04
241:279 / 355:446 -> 0.91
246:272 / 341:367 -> 0.89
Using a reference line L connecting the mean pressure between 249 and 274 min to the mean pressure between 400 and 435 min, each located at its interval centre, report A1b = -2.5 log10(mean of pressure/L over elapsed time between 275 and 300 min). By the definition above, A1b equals 0.40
